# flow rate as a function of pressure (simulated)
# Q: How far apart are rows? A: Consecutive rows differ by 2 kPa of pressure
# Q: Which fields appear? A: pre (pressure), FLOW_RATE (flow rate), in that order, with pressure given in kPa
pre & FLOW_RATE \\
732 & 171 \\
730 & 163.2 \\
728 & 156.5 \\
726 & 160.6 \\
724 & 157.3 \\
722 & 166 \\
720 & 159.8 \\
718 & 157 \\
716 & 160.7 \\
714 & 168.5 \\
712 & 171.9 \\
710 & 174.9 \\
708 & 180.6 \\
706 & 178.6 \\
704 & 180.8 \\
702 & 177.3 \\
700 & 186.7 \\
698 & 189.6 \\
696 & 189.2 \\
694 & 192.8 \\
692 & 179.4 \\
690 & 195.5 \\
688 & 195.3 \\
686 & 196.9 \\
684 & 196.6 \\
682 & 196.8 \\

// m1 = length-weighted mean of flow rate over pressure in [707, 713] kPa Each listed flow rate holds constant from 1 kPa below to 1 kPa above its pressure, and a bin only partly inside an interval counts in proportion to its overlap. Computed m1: 176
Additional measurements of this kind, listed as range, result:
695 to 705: 185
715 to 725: 160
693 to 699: 191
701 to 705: 179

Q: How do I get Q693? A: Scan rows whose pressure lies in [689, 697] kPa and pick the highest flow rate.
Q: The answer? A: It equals 195.5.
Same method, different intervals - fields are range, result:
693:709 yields 192.8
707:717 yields 180.6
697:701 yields 189.6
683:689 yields 196.9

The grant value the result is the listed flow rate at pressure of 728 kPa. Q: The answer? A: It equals 156.5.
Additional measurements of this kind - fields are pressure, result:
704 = 180.8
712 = 171.9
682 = 196.8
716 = 160.7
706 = 178.6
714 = 168.5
